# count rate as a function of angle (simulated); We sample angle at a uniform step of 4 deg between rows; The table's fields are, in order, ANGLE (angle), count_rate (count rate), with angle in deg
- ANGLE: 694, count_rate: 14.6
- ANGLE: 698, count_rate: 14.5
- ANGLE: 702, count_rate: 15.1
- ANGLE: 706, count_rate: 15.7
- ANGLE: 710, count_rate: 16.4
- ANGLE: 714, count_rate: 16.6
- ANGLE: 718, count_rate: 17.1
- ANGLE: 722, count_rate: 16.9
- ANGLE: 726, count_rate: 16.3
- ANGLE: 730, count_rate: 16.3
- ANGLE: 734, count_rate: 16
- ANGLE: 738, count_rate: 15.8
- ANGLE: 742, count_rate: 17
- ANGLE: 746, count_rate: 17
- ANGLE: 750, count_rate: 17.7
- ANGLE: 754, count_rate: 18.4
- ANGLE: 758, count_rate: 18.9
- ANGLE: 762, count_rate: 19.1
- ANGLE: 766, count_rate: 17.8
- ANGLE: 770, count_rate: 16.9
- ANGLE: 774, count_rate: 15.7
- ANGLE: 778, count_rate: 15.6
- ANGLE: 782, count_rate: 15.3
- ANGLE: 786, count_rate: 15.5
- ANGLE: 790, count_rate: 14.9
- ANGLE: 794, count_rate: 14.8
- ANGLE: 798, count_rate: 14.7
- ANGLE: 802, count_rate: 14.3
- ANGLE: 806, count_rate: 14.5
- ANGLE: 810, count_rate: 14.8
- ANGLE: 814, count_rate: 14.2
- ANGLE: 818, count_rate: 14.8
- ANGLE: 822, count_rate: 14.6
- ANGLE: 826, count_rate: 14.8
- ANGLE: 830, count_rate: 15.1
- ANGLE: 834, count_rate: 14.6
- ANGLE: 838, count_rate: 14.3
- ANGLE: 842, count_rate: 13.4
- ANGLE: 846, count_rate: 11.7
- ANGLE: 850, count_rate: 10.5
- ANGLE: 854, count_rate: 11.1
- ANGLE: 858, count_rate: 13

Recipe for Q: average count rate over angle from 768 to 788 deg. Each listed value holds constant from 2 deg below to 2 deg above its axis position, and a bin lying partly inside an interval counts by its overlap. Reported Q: 15.8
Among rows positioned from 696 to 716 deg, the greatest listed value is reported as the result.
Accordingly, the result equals 16.6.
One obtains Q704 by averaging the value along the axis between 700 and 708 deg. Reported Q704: 15.4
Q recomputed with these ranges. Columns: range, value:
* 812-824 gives 14.5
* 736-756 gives 17.2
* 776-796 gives 15.2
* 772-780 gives 15.6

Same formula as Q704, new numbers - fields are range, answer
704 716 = 16.2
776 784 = 15.4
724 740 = 16.1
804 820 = 14.6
